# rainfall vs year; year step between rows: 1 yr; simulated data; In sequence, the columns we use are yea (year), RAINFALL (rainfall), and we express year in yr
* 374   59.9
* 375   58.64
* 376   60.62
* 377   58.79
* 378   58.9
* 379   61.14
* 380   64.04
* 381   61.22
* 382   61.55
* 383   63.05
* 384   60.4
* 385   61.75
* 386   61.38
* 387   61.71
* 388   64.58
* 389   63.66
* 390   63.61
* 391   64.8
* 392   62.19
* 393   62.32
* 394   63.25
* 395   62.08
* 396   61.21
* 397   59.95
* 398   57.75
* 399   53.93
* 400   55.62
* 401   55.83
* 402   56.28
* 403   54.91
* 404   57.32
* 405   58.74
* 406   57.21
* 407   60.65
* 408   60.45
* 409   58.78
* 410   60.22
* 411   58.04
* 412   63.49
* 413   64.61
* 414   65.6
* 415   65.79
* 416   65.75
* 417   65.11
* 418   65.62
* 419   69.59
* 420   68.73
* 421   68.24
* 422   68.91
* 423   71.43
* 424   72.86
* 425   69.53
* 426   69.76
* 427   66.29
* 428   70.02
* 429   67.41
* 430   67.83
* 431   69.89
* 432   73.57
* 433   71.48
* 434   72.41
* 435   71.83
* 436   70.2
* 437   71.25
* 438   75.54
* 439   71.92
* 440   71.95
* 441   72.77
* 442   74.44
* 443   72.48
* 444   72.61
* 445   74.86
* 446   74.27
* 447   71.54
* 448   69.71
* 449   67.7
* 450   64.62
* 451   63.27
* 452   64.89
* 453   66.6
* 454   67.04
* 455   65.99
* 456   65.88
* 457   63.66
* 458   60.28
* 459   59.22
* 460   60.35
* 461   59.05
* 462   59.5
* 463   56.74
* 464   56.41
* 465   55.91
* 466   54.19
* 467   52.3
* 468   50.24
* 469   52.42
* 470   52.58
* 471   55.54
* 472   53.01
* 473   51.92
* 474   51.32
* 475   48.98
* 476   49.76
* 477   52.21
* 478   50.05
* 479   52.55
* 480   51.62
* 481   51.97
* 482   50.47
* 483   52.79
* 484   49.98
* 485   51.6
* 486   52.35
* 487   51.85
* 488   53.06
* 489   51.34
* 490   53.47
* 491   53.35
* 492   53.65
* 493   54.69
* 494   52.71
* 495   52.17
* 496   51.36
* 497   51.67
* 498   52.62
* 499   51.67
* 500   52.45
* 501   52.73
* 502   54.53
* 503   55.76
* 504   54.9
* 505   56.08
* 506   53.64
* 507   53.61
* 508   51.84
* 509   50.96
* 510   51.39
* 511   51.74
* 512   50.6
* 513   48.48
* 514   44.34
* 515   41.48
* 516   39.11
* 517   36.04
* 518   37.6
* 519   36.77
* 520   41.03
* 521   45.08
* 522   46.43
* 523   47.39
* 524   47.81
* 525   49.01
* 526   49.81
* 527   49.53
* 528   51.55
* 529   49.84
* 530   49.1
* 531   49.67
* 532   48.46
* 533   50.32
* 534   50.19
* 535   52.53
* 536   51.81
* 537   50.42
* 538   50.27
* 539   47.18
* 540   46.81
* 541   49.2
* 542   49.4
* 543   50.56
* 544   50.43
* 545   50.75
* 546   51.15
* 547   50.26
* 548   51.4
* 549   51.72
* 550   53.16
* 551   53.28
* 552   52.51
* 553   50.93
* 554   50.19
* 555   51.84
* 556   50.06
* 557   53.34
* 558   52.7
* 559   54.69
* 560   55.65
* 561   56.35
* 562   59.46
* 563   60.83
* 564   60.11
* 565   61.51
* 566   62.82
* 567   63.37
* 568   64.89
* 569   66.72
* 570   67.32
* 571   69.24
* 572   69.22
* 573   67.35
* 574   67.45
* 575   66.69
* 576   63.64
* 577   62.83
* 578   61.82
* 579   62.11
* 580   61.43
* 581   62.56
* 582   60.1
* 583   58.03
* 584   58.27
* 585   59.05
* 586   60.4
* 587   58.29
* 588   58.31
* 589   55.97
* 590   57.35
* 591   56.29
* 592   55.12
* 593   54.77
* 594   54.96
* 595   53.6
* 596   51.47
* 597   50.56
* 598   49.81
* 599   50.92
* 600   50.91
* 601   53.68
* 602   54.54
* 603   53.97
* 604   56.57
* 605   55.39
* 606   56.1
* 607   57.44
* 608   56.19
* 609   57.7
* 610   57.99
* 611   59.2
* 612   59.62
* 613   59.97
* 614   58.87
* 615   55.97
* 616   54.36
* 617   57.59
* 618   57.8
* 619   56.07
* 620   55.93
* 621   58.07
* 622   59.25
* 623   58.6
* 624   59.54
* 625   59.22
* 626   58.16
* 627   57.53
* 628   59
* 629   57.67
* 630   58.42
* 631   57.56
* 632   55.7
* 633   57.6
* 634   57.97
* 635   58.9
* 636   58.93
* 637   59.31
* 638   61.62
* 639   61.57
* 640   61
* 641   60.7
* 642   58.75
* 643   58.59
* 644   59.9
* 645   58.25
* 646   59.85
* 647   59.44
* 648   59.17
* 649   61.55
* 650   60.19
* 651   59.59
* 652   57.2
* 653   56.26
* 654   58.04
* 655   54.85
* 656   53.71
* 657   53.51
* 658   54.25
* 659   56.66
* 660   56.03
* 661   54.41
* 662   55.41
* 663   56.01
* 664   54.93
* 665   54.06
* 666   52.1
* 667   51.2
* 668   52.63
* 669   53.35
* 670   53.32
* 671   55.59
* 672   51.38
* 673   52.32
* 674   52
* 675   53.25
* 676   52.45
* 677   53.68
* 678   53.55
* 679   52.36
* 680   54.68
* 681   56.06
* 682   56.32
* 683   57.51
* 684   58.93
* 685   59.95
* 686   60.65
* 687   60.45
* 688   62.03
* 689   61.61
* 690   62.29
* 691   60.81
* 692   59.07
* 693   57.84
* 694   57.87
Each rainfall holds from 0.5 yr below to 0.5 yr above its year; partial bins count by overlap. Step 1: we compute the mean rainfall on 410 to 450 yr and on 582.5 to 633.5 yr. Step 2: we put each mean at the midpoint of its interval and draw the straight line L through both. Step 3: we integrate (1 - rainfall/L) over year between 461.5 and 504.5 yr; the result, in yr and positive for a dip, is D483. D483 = 8.4 yr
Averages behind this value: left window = 69.4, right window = 56.6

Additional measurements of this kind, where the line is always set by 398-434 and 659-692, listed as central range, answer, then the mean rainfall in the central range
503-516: 2.28 yr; 50.5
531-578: 2.98 yr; 55.9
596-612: 0.91 yr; 54.8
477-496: 3.00 yr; 52.2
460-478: 2.54 yr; 53.7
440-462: -1.39 yr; 67.1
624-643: -0.59 yr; 58.9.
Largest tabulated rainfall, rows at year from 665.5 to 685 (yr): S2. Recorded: 59.95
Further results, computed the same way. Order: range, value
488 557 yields 56.08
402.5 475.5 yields 75.54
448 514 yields 69.71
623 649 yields 61.62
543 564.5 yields 60.83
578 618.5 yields 62.56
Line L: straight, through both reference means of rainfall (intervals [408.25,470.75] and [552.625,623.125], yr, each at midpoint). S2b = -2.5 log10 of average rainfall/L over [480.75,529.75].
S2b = 0.24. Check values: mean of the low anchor 65.8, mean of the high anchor 58.1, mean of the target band 49.9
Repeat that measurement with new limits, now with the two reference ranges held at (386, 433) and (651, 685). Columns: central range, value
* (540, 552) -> 0.158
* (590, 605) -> 0.069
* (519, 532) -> 0.244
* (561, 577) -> -0.112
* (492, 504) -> 0.144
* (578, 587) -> -0.048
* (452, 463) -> -0.010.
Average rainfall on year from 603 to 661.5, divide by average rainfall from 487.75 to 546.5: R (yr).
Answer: 1.2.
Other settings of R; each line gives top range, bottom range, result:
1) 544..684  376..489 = 0.92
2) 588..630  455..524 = 1.08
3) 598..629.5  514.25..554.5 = 1.18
